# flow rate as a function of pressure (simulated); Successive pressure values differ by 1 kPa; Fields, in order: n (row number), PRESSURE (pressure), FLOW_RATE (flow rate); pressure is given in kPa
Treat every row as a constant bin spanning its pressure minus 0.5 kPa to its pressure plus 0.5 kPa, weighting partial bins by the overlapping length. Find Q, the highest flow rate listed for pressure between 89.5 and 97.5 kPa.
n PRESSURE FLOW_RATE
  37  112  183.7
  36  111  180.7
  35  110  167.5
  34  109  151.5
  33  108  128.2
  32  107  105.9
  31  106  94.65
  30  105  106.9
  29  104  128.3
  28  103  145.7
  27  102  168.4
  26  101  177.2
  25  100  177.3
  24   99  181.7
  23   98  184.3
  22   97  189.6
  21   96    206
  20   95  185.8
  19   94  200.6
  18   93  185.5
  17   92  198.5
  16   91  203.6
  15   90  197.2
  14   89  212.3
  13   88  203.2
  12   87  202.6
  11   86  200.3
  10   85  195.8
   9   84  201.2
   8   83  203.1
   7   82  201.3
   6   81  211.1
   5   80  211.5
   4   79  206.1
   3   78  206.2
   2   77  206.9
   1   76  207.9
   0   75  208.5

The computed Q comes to 206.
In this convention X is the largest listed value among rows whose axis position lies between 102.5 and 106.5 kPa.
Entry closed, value 145.7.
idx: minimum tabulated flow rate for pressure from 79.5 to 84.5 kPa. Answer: 201.2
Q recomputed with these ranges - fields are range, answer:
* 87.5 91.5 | 212.3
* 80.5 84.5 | 211.1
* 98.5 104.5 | 181.7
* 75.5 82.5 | 211.5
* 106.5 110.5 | 167.5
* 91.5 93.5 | 198.5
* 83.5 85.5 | 201.2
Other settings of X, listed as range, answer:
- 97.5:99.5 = 184.3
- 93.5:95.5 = 200.6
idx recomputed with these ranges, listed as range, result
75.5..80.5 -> 206.1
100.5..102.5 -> 168.4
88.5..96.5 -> 185.5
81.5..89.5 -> 195.8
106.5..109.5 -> 105.9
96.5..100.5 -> 177.3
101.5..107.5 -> 94.65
